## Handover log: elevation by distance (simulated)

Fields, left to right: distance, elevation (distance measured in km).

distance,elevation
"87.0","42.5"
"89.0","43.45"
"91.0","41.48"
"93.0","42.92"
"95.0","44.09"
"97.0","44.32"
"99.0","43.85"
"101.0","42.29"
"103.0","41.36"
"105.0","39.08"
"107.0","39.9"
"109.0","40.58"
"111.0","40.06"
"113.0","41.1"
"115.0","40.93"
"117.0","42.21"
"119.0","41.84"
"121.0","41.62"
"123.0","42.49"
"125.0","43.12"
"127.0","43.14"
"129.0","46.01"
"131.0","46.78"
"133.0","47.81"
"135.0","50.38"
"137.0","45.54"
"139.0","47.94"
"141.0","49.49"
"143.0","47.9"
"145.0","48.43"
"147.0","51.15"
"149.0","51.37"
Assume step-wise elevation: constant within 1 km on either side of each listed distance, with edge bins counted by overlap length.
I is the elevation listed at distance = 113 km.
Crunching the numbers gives 41.1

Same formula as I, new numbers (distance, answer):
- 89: 43.45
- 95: 44.09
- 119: 41.84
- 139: 47.94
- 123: 42.49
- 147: 51.15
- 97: 44.32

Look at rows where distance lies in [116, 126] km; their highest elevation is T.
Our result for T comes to 43.12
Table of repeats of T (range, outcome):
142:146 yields 48.43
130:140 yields 50.38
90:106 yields 44.32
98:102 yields 43.85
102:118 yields 42.21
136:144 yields 49.49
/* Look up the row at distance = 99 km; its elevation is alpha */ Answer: 43.85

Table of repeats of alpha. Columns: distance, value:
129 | 46.01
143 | 47.9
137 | 45.54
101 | 42.29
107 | 39.9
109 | 40.58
